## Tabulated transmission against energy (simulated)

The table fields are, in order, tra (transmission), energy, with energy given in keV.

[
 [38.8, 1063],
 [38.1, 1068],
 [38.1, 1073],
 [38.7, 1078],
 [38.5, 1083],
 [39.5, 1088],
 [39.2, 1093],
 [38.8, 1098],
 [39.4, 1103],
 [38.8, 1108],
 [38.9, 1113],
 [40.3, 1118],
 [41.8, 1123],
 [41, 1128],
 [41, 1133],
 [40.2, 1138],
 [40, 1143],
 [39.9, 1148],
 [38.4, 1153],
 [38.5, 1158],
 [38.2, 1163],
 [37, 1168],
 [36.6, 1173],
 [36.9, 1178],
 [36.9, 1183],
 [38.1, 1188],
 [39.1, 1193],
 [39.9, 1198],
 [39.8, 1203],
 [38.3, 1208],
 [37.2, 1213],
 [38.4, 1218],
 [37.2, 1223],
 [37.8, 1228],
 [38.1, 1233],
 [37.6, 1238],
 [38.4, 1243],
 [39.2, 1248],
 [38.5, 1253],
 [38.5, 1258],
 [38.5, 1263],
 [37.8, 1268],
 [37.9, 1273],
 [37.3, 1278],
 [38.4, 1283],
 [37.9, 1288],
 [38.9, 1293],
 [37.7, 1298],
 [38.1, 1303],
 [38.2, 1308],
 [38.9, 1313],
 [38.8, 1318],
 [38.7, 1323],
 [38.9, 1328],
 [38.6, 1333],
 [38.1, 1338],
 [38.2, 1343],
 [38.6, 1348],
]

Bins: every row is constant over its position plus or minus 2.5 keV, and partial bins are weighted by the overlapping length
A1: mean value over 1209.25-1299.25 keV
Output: 38.1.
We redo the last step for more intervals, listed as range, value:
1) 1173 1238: 38.1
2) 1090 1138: 39.9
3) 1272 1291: 37.9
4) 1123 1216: 38.8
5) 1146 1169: 38.5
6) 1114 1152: 40.4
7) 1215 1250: 38.1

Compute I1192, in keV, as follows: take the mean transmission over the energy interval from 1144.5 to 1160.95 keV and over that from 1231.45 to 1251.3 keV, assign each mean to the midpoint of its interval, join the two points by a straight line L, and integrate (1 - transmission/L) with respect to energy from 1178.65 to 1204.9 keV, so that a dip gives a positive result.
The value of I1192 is 0.1 keV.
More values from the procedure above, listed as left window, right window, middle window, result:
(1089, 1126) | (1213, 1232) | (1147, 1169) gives 0.2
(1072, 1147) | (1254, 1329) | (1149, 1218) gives 1.7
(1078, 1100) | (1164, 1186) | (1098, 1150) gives -2.6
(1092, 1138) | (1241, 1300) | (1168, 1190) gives 1.2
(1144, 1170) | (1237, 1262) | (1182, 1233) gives 0.3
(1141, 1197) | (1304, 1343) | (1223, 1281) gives 0.4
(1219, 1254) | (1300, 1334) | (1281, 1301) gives 0.1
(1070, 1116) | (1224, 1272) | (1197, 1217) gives -0.2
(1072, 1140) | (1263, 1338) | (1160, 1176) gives 0.8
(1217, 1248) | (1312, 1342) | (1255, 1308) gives 0.3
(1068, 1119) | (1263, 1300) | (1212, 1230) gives 0.3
